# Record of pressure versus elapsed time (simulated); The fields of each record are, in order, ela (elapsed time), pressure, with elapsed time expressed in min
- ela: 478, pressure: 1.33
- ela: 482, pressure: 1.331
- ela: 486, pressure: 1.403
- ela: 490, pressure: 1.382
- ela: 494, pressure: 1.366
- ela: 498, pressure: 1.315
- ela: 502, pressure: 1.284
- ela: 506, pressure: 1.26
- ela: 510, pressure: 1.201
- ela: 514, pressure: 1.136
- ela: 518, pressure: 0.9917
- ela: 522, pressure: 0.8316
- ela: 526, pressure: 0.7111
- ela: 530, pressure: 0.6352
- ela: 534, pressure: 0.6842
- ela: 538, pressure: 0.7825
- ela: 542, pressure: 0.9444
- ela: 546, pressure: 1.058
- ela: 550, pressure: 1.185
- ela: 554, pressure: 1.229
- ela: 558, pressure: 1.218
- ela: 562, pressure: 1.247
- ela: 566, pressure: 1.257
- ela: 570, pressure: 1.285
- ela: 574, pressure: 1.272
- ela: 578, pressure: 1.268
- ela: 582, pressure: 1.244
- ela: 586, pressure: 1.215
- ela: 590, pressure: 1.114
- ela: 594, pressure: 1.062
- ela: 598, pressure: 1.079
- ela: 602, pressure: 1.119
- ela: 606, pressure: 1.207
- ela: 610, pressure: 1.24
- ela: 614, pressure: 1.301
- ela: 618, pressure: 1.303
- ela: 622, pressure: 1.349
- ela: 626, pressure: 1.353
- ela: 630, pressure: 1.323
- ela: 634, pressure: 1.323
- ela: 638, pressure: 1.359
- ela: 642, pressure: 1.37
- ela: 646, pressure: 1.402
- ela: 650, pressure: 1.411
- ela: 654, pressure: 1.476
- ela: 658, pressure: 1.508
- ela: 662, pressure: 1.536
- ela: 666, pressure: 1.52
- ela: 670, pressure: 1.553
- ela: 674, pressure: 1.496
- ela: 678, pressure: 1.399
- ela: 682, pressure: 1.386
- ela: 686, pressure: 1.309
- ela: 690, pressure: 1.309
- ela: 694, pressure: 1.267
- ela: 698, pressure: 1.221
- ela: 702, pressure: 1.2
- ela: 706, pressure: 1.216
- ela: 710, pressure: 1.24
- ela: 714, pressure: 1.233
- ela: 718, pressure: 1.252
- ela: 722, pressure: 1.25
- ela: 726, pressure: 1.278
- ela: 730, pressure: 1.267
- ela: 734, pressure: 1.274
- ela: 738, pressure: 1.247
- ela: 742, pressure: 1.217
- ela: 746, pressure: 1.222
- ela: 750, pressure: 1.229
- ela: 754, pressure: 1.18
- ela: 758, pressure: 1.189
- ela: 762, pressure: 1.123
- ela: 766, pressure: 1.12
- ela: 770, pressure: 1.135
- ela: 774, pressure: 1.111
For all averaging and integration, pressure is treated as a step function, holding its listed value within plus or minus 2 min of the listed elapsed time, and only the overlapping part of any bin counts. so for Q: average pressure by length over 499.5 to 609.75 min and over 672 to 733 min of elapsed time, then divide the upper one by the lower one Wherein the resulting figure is 1.2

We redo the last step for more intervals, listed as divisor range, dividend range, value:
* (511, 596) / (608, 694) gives 1.30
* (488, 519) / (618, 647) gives 1.08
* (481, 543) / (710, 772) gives 1.13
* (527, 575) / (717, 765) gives 1.16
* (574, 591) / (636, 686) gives 1.18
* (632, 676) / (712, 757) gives 0.85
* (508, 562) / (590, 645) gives 1.28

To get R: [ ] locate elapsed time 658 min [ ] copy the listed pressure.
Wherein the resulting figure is 1.508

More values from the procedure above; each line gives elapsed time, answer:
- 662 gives 1.536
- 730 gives 1.267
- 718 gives 1.252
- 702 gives 1.2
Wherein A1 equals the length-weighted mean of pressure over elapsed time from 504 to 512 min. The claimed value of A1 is 1.23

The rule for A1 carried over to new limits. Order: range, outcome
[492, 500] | 1.34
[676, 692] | 1.35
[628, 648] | 1.36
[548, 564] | 1.22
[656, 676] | 1.52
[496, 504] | 1.3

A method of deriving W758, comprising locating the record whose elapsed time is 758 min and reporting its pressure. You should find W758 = 1.189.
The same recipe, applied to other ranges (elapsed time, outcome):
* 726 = 1.278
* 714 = 1.233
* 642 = 1.37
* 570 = 1.285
